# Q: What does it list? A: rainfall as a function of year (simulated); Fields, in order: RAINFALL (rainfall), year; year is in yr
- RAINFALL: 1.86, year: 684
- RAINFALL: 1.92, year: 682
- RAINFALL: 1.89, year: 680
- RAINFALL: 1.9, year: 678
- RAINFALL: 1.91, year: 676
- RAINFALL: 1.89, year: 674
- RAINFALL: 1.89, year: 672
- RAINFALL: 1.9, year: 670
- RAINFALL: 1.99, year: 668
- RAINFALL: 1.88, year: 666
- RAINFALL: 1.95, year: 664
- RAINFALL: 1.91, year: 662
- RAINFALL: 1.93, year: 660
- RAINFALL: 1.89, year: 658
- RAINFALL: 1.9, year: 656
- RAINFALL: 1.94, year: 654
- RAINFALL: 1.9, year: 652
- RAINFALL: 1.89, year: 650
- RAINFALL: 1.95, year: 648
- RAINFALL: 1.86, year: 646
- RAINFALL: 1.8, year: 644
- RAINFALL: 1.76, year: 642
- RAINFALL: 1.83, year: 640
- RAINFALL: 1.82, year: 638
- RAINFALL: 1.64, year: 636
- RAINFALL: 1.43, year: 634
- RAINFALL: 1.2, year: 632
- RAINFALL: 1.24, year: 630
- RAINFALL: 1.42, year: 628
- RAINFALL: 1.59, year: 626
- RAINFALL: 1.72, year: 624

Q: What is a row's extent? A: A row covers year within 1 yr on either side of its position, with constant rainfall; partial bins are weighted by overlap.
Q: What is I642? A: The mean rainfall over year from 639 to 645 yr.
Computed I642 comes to 1.8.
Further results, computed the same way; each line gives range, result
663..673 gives 1.92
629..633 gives 1.22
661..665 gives 1.93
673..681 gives 1.9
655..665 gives 1.92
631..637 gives 1.42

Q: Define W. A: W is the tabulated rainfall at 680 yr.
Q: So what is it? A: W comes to 1.89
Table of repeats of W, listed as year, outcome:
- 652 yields 1.9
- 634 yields 1.43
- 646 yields 1.86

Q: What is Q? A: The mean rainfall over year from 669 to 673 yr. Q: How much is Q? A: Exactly 1.9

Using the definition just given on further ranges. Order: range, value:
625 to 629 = 1.5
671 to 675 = 1.89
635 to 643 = 1.76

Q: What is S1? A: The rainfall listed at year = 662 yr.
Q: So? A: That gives 1.91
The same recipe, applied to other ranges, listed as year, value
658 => 1.89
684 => 1.86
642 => 1.76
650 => 1.89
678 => 1.9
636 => 1.64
